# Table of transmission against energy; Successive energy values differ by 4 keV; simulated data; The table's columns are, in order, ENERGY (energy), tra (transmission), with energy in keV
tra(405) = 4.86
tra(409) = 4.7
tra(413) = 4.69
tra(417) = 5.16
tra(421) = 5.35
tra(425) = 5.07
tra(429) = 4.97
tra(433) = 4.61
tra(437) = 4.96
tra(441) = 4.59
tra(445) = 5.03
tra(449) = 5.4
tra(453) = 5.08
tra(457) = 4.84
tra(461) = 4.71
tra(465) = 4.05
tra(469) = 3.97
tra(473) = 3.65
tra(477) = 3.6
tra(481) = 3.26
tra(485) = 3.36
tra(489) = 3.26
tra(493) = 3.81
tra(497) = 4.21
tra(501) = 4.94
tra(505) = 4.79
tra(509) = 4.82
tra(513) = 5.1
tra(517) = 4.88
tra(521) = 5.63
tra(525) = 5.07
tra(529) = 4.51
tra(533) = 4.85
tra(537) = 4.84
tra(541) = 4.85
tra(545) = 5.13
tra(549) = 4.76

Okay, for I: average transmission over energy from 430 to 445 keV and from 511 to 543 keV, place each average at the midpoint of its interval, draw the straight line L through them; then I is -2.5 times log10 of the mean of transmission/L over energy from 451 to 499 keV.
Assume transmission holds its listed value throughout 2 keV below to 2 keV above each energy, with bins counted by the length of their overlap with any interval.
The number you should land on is 0.21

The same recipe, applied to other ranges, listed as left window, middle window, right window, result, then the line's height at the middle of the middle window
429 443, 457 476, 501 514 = 0.162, 4.81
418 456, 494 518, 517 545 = 0.051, 4.98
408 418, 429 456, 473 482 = -0.174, 4.22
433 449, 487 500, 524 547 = 0.257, 4.88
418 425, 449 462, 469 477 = -0.173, 4.24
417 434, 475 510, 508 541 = 0.244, 4.99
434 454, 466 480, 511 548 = 0.316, 4.99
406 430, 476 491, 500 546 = 0.425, 4.96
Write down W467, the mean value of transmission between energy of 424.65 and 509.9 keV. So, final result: 4.39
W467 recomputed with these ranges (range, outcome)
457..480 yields 4.04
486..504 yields 4.06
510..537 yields 4.99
